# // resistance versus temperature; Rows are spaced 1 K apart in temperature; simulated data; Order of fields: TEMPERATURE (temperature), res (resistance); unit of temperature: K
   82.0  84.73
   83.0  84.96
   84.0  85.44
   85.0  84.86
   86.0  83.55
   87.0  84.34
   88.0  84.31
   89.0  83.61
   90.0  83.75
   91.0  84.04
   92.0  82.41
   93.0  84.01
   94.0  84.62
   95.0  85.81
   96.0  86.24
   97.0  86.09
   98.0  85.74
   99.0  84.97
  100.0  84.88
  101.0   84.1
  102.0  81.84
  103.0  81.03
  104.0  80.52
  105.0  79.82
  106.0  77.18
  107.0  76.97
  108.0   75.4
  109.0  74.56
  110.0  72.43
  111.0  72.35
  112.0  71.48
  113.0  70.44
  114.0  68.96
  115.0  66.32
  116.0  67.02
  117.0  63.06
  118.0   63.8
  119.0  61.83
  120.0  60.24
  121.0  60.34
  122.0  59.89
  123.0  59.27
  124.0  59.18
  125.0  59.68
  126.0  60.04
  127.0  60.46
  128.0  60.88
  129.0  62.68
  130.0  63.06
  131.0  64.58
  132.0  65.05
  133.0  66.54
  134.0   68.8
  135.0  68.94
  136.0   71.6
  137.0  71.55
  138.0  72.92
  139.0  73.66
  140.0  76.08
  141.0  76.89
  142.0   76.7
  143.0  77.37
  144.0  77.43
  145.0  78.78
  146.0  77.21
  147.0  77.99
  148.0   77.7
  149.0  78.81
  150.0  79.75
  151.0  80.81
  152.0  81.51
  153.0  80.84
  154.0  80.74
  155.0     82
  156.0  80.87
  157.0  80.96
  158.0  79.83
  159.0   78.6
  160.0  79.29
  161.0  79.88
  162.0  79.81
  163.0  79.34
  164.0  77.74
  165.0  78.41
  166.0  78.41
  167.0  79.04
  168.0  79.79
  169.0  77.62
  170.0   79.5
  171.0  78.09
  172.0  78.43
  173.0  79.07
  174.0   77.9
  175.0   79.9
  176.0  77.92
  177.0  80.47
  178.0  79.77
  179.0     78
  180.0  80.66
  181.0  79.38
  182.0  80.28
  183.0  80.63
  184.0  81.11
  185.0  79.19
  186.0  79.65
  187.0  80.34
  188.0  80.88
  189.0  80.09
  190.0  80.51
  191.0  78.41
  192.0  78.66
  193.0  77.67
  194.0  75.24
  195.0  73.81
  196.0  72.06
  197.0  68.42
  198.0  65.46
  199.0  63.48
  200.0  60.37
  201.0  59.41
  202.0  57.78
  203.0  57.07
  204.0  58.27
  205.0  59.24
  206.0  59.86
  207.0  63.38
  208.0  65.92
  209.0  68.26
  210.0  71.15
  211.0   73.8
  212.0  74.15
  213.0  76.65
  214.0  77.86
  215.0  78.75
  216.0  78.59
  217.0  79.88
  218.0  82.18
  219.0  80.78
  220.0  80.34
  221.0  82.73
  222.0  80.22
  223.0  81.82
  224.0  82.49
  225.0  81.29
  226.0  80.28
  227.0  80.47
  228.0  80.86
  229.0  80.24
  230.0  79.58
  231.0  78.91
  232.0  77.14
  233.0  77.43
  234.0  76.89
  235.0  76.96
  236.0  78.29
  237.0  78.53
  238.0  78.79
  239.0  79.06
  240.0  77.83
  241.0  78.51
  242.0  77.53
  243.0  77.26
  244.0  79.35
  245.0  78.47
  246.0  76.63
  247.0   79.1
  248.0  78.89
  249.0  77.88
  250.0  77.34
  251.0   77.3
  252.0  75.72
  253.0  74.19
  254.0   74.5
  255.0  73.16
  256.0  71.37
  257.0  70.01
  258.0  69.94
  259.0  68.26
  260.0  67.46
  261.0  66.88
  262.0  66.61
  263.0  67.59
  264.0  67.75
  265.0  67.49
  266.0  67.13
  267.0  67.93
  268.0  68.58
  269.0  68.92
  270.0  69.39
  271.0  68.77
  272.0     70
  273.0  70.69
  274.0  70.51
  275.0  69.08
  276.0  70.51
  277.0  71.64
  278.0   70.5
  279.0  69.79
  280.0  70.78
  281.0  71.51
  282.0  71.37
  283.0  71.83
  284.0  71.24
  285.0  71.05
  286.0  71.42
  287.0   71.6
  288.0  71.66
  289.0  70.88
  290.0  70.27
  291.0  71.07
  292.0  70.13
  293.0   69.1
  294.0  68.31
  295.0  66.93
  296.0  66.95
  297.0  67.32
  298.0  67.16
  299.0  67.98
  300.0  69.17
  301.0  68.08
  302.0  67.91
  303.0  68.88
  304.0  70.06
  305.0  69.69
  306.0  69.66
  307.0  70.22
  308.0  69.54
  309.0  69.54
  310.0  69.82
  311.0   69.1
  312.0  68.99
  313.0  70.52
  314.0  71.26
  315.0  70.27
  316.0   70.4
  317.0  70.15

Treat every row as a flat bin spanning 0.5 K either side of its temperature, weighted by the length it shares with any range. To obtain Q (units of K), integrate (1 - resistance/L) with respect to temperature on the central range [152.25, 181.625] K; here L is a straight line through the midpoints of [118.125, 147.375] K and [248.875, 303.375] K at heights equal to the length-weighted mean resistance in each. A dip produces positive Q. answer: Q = -4.74 K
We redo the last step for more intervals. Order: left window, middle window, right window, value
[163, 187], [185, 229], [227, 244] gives 2.78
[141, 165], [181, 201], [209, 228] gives 0.94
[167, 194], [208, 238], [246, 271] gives -1.32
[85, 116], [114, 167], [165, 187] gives 5.00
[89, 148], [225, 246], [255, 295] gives -2.40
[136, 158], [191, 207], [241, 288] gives 1.96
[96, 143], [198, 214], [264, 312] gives 1.18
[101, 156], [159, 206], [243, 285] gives -2.37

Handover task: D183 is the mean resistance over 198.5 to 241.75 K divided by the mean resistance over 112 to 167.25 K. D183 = 1.03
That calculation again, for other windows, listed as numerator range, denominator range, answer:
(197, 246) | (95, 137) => 1.05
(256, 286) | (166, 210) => 0.94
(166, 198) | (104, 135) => 1.17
